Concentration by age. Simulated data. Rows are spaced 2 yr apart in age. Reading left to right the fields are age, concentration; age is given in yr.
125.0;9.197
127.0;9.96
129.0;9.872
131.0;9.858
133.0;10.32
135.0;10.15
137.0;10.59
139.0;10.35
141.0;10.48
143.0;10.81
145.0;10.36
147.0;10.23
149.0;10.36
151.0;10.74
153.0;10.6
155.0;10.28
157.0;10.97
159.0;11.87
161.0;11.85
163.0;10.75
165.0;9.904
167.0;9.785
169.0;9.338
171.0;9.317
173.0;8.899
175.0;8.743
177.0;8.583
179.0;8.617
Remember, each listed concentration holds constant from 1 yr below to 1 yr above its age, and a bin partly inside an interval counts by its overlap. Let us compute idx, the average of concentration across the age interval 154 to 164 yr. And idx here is 11.1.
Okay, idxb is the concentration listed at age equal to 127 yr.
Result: 9.96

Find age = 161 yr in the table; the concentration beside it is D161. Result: 11.85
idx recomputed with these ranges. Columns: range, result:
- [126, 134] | 10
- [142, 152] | 10.5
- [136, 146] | 10.5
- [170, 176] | 8.99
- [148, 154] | 10.6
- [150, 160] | 10.9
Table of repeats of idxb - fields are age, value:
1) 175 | 8.743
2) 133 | 10.32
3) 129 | 9.872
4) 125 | 9.197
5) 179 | 8.617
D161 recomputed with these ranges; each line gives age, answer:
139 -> 10.35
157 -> 10.97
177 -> 8.583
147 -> 10.23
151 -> 10.74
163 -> 10.75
